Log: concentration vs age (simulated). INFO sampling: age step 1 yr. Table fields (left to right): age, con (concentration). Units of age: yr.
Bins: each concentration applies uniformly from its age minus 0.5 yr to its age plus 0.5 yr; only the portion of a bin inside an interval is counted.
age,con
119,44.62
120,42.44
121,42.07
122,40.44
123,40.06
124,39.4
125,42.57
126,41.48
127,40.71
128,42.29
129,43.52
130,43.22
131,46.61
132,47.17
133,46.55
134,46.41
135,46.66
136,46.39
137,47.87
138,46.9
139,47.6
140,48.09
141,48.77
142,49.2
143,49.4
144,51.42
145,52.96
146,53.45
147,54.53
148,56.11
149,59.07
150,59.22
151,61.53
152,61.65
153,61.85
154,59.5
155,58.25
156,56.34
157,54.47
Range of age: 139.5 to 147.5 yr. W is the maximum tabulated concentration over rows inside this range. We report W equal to 54.53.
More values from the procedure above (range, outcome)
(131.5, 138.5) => 47.87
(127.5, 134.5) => 47.17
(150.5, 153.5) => 61.85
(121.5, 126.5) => 42.57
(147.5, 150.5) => 59.22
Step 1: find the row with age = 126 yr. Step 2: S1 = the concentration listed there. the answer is 41.48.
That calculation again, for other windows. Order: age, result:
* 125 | 42.57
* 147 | 54.53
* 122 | 40.44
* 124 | 39.4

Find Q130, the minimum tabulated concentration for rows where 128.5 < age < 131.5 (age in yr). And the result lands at 43.22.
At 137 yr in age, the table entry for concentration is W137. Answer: 47.87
